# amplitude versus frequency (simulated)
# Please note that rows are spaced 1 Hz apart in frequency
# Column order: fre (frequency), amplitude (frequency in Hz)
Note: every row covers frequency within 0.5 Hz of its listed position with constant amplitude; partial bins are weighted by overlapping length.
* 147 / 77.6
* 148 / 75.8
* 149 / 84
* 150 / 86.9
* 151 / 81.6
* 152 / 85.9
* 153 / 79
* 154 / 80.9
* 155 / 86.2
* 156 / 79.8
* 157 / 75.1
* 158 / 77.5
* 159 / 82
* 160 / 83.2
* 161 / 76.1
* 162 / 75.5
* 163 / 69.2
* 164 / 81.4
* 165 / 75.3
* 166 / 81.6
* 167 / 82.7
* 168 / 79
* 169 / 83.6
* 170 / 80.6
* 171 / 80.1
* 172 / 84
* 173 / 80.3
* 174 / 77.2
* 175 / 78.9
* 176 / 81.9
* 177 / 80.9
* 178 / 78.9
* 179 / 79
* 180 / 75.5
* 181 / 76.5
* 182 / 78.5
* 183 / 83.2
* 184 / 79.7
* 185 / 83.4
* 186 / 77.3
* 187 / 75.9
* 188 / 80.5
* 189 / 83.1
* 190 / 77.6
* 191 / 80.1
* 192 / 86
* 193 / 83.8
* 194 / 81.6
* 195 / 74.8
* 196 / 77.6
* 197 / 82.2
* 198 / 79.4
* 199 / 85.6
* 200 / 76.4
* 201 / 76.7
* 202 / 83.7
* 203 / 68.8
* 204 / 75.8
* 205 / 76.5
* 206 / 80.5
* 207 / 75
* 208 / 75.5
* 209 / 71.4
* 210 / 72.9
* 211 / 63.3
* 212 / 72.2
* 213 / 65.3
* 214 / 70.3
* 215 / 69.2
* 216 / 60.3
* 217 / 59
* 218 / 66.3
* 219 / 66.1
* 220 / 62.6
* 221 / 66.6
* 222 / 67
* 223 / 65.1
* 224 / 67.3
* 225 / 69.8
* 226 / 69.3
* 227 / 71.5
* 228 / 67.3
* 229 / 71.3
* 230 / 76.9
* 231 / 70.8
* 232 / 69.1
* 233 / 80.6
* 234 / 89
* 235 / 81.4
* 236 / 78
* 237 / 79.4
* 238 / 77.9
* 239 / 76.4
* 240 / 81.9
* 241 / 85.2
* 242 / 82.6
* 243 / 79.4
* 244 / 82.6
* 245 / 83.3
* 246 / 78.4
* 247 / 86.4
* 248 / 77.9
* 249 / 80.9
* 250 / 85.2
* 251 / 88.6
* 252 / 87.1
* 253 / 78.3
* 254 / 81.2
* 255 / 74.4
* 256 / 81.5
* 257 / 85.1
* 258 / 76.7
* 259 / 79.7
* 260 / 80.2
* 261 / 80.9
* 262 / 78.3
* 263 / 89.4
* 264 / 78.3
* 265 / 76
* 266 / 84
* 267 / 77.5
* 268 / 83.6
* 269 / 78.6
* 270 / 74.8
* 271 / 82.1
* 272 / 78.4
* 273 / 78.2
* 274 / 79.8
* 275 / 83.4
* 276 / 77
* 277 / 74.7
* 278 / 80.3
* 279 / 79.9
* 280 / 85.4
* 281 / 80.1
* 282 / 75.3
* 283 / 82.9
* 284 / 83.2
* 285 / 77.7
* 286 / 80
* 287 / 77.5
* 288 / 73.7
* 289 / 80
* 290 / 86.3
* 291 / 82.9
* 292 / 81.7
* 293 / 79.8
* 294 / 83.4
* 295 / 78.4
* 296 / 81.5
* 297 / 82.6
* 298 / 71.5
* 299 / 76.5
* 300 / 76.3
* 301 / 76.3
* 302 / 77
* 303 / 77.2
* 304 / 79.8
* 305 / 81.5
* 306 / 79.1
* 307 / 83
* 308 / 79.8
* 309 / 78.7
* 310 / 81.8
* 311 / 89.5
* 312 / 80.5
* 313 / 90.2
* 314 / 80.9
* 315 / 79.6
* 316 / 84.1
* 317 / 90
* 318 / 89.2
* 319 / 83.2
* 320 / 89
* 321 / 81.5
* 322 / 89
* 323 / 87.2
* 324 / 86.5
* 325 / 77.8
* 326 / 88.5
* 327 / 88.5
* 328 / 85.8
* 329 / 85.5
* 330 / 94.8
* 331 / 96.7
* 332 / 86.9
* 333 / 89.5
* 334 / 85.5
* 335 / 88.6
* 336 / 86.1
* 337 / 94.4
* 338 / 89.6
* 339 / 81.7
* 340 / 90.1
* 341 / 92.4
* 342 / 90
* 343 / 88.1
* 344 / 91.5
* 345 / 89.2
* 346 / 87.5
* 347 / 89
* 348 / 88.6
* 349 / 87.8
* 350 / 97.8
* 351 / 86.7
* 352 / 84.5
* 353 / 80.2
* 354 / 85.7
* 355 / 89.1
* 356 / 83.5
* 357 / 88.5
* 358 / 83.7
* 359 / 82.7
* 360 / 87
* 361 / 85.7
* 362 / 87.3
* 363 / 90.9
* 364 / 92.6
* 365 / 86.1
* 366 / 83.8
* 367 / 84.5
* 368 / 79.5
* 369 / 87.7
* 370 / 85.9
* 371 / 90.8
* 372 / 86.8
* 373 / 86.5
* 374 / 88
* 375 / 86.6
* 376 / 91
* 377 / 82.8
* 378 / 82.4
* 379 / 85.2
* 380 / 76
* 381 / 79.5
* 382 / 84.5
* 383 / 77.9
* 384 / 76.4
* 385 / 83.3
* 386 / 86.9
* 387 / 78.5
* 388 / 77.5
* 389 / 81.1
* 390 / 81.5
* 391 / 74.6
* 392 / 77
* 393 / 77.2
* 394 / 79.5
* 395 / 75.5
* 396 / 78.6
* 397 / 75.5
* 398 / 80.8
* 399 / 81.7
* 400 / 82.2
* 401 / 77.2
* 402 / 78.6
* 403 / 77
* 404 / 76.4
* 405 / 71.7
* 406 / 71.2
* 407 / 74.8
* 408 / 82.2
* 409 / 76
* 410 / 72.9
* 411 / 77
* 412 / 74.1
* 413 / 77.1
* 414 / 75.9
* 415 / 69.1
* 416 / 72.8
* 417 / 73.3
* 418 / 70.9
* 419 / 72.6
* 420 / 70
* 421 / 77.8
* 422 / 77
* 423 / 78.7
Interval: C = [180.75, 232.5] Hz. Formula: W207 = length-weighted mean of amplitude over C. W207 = 74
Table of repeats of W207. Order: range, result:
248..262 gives 81.3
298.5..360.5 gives 85.7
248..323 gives 81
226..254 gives 79.4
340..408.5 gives 83.5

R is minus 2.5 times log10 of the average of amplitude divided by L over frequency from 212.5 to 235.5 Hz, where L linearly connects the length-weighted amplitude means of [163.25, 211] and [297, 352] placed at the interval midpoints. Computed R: 0.16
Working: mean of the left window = 78.9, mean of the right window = 85.5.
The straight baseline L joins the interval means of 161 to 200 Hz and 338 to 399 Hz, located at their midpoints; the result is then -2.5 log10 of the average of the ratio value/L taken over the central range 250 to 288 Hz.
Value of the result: 0.02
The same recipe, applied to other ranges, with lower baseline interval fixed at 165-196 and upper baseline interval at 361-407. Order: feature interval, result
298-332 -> -0.033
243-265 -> -0.011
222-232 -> 0.155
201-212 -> 0.083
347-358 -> -0.074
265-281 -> 0.014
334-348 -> -0.097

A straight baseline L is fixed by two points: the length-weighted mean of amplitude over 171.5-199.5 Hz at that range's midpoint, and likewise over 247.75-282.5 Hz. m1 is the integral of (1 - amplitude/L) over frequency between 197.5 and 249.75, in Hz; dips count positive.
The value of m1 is 3.8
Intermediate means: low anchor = 80.1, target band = 74.4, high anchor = 80.4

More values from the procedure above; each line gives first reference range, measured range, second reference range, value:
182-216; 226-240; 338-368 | 0.6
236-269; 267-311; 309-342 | 2.3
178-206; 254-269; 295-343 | 0.3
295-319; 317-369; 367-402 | -3.9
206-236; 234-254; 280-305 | -2.3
